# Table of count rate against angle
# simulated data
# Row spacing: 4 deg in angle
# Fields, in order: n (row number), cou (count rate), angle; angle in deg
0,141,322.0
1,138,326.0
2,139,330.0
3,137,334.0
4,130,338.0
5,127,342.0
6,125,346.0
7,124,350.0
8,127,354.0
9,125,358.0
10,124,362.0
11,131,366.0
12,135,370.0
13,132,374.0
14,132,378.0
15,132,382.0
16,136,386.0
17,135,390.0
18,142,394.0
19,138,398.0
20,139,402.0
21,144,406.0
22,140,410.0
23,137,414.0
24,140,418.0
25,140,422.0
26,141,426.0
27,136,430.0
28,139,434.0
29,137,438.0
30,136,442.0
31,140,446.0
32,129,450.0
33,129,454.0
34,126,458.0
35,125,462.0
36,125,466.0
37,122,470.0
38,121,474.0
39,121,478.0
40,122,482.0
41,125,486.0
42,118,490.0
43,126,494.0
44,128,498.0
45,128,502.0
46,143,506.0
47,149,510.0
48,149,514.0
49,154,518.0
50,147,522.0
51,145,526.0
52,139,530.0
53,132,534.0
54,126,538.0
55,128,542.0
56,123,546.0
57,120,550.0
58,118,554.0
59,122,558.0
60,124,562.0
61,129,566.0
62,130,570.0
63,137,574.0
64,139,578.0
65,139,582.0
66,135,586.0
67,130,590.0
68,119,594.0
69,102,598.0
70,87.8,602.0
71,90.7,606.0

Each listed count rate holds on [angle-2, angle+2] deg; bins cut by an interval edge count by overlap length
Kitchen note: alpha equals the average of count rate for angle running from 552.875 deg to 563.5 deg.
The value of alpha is 121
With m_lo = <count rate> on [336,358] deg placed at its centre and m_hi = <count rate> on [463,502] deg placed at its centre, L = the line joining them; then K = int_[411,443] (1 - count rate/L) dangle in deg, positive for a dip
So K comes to -3.52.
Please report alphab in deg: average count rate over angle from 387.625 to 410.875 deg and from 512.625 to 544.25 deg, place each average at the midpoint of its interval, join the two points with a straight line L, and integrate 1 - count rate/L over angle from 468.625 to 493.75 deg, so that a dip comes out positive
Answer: 3.2 deg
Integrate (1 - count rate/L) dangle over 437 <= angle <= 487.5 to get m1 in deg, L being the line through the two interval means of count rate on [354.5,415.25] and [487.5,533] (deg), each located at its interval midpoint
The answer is 3.5 deg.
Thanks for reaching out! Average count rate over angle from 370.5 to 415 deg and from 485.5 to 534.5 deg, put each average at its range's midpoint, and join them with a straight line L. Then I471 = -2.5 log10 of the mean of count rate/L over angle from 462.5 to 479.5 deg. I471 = 0.12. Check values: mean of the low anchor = 137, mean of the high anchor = 138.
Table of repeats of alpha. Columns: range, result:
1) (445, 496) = 125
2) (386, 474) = 135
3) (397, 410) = 140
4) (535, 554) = 124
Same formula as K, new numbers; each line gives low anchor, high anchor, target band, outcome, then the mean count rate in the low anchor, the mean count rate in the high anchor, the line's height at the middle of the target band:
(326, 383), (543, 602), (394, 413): -1.65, 130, 125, 129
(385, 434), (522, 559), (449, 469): 1.32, 139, 129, 135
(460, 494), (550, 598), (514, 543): -3.36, 123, 128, 125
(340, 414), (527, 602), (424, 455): -1.28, 133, 127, 131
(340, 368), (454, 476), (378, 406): -2.60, 126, 124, 126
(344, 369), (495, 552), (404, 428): -1.93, 126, 136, 130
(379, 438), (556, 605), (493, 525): -2.79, 138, 124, 130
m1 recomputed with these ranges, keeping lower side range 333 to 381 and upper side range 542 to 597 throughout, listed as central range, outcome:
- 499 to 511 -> -1.0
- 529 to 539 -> -0.3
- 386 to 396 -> -0.7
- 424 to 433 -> -0.7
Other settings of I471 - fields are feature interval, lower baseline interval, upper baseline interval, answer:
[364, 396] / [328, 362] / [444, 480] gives -0.05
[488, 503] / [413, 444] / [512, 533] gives 0.15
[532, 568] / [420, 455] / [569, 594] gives 0.08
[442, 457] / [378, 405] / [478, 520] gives 0.02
